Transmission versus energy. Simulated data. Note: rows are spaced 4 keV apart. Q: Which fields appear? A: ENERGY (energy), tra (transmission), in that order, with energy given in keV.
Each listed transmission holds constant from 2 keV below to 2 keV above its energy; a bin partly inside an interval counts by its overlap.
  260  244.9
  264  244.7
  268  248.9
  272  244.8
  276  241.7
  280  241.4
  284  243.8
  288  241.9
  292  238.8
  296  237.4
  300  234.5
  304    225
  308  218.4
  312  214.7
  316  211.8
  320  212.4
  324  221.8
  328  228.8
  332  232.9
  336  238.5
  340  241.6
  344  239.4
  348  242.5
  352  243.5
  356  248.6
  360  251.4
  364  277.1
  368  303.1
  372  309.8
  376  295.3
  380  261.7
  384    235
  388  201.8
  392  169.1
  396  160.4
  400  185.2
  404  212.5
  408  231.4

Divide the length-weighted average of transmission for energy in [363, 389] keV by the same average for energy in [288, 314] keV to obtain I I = 1.18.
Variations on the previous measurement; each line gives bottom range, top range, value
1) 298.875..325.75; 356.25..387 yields 1.24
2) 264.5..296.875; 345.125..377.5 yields 1.11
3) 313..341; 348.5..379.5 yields 1.21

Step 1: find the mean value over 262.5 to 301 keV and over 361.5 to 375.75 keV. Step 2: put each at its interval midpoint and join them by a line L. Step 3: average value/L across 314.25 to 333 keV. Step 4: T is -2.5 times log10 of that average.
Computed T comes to 0.21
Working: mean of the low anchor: 242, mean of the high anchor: 295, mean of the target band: 221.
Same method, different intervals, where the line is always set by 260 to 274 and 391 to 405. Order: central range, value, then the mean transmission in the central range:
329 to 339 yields -0.11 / 236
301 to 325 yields 0.03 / 218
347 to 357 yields -0.20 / 245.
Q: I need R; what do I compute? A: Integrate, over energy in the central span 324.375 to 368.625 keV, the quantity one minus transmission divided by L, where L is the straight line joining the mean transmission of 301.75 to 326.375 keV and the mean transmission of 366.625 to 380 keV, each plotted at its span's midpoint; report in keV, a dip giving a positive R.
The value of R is 2.3 keV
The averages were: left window 218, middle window 247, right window 297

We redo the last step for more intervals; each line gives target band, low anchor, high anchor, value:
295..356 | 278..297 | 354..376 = 7.0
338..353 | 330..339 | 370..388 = 0.1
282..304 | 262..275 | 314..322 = -0.9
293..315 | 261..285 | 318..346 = 1.0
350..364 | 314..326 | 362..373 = 1.3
